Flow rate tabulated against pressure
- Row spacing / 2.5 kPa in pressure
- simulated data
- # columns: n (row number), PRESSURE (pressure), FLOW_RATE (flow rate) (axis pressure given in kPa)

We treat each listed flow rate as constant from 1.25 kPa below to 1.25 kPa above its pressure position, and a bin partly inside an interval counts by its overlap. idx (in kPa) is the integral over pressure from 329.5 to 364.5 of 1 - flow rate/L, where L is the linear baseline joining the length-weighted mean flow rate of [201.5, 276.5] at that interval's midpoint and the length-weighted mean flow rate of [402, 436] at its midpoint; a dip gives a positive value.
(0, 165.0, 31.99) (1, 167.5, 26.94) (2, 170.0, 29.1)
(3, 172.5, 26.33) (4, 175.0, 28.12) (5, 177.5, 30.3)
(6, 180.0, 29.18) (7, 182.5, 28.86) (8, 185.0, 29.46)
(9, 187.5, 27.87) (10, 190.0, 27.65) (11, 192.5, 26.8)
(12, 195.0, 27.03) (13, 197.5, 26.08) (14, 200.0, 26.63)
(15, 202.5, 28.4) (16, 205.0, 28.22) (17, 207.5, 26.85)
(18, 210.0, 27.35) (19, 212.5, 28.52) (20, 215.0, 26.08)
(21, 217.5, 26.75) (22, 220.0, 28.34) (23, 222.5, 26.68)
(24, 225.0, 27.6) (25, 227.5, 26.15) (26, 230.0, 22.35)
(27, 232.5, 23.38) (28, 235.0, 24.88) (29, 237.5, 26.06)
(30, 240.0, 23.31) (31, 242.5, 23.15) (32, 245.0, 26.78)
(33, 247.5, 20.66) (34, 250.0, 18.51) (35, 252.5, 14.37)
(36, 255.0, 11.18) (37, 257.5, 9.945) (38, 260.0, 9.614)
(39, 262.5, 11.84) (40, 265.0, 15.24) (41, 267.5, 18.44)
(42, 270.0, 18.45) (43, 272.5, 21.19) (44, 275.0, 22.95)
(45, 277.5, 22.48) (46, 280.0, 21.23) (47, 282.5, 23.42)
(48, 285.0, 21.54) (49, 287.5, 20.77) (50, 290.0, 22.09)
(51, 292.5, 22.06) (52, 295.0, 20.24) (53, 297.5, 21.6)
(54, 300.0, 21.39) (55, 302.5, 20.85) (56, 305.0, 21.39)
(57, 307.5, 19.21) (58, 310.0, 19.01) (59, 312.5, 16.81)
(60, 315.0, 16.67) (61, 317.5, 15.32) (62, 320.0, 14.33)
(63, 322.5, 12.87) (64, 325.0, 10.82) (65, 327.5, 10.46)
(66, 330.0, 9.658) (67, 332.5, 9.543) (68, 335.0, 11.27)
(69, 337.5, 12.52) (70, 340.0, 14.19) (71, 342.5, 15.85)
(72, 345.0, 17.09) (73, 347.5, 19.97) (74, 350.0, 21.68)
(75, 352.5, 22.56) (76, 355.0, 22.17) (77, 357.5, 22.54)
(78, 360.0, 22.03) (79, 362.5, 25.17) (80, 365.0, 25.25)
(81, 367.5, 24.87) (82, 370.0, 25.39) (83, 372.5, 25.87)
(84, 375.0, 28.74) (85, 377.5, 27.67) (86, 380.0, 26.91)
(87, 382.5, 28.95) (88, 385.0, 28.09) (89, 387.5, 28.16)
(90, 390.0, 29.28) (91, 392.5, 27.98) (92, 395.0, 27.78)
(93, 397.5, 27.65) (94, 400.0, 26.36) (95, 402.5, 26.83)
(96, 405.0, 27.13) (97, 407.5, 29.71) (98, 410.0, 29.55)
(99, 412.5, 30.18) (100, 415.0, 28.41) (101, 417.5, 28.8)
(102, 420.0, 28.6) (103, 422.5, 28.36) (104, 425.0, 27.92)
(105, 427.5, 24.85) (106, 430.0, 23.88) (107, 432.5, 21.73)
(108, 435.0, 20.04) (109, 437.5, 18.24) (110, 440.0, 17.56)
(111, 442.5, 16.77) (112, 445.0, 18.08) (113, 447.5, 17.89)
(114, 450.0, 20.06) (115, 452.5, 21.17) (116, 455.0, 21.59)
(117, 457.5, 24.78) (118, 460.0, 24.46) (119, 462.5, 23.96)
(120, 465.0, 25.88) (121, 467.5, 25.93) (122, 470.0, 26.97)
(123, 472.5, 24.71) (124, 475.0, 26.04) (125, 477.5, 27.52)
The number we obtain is 10.0 kPa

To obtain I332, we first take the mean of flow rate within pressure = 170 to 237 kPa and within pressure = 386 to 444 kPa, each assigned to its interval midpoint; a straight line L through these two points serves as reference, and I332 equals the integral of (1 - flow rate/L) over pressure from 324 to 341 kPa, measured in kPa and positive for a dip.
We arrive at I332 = 9.8 kPa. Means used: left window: 27.2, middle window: 11.2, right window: 25.9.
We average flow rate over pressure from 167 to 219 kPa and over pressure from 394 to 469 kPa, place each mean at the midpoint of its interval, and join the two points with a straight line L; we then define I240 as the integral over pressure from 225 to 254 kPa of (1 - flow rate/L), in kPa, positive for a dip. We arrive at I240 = 4.6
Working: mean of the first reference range 27.8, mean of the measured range 22.8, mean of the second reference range 24.5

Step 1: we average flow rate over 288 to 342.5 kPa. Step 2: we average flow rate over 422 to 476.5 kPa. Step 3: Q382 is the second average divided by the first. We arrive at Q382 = 1.4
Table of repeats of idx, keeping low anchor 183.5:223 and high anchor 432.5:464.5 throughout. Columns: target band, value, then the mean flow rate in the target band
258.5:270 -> 5.14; 14.2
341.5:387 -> -2.34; 24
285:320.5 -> 7.32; 19.6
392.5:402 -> -2.30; 27.3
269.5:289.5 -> 2.89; 21.6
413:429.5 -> -4.96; 27.8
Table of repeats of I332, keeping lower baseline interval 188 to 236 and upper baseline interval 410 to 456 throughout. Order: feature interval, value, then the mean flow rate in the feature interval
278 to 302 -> 3.6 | 21.6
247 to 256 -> 3.5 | 15.9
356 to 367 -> 0.2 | 23.8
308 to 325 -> 6.4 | 15.6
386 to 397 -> -2.0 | 28.3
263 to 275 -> 3.4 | 18.4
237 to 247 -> 0.7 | 24.4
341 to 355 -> 2.8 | 19.6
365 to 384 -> -2.1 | 26.8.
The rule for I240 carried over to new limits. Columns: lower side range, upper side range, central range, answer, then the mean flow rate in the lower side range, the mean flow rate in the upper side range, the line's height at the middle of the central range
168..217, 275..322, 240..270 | 8.47 kPa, 27.8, 20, 23.2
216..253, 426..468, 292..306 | 1.28 kPa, 24.1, 21.5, 23.4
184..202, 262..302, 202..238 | -1.69 kPa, 27.4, 20.5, 25.3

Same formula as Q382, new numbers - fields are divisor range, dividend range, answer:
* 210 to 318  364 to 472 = 1.20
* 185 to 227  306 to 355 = 0.57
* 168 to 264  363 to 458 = 1.03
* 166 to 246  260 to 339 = 0.65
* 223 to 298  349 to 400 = 1.27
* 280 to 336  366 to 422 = 1.60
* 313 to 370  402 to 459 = 1.39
